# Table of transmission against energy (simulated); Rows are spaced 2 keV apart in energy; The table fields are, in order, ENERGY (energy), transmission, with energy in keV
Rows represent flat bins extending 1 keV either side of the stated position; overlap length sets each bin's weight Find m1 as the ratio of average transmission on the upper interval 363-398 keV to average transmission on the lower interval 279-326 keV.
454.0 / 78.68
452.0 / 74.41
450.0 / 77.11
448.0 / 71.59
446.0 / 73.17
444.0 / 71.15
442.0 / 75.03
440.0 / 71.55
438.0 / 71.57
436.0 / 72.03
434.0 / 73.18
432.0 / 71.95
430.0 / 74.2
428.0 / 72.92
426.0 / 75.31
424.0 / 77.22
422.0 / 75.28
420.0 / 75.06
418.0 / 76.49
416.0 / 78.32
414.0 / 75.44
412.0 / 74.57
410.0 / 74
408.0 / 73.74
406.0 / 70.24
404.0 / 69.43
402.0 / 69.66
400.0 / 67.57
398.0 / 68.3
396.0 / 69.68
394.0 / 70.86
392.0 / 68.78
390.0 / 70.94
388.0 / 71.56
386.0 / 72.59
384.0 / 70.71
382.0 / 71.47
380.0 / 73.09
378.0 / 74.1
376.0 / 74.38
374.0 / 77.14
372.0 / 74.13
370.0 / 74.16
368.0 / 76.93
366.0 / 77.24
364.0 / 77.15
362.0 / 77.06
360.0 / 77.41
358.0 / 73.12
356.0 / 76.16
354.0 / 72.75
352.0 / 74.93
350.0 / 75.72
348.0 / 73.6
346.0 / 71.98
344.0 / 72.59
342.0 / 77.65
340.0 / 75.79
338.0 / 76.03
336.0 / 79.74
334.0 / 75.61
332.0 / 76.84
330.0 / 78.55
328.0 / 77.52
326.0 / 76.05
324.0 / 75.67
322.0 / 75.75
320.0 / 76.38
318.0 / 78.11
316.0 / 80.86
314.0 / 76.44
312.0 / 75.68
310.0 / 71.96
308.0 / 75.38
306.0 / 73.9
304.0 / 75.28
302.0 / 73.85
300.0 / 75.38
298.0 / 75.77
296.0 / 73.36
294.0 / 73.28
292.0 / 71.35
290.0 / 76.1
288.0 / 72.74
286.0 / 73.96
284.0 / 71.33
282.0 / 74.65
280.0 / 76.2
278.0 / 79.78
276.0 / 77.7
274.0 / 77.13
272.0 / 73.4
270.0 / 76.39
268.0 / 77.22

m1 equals 0.98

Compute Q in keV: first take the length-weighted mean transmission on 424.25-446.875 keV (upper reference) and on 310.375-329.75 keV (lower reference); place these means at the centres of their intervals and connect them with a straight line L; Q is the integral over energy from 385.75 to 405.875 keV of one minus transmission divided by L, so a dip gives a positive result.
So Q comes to 1.2 keV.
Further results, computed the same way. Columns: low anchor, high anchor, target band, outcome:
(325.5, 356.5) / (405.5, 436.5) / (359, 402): 1.19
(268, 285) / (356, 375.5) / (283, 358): 0.73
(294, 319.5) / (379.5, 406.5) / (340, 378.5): -1.54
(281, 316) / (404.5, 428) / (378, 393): 0.65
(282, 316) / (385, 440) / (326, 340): -0.64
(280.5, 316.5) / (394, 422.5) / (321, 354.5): -0.89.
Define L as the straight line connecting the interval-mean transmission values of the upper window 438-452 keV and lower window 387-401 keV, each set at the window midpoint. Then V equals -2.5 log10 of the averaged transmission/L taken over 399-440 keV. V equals -0.029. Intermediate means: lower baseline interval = 69.7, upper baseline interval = 73.2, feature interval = 73.4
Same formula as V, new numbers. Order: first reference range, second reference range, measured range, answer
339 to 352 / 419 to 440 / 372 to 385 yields 0.011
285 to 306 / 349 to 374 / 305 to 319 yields -0.023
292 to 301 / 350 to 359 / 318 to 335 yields -0.034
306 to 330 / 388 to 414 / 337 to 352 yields -0.003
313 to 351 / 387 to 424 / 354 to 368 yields -0.020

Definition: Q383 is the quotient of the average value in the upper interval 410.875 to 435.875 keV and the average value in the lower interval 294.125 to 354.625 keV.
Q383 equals 0.99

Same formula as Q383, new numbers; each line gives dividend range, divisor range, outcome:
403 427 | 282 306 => 1.01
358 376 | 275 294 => 1.02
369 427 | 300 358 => 0.96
